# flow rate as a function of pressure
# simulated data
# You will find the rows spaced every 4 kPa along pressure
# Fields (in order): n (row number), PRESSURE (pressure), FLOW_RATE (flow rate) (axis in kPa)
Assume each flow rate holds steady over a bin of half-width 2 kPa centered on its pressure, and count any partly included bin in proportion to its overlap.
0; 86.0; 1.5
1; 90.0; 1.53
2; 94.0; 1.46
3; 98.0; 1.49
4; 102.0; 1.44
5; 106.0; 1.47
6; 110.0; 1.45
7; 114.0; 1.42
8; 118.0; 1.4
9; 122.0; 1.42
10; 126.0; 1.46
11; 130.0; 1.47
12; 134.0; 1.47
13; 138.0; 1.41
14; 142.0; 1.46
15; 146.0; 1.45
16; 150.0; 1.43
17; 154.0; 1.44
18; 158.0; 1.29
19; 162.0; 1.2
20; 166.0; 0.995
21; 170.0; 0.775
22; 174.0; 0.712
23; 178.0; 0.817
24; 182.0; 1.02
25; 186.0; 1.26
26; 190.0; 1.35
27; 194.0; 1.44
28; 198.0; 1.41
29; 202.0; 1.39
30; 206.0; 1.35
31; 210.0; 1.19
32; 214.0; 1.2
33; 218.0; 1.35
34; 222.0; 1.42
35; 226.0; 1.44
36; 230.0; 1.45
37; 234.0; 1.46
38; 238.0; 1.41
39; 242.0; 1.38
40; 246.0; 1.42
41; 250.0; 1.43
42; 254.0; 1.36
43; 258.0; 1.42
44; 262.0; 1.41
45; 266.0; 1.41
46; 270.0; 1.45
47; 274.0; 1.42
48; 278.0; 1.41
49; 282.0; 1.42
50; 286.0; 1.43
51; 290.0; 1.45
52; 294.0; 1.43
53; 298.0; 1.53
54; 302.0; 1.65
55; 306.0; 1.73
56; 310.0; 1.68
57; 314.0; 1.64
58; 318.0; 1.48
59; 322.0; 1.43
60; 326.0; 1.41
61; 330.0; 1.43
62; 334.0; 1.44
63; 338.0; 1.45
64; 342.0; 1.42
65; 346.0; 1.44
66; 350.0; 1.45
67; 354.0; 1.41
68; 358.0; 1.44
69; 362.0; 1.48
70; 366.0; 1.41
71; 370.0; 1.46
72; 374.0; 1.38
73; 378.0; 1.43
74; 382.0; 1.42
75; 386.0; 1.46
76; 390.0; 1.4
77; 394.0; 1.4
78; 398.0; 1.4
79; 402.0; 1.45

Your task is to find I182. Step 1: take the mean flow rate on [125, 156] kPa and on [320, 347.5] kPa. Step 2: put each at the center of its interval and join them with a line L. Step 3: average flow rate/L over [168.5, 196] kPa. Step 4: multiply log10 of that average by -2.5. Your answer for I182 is 0.338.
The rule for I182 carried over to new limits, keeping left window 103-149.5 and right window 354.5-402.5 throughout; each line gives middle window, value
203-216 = 0.15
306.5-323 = -0.11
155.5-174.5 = 0.37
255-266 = 0.02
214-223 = 0.08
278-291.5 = 0.00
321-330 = 0.01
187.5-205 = 0.04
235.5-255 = 0.02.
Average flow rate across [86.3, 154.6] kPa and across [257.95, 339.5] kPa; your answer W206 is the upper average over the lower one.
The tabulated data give 1.0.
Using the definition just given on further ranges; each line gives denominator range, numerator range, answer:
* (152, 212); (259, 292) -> 1.21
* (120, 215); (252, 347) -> 1.16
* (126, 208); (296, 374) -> 1.18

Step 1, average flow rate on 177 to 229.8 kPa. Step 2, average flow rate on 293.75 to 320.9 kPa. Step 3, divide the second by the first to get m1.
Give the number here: 1.2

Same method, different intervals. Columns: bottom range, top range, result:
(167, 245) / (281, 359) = 1.19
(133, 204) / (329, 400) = 1.16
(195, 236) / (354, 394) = 1.04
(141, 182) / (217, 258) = 1.24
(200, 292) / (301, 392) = 1.06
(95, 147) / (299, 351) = 1.05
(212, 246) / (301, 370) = 1.07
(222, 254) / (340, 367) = 1.01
